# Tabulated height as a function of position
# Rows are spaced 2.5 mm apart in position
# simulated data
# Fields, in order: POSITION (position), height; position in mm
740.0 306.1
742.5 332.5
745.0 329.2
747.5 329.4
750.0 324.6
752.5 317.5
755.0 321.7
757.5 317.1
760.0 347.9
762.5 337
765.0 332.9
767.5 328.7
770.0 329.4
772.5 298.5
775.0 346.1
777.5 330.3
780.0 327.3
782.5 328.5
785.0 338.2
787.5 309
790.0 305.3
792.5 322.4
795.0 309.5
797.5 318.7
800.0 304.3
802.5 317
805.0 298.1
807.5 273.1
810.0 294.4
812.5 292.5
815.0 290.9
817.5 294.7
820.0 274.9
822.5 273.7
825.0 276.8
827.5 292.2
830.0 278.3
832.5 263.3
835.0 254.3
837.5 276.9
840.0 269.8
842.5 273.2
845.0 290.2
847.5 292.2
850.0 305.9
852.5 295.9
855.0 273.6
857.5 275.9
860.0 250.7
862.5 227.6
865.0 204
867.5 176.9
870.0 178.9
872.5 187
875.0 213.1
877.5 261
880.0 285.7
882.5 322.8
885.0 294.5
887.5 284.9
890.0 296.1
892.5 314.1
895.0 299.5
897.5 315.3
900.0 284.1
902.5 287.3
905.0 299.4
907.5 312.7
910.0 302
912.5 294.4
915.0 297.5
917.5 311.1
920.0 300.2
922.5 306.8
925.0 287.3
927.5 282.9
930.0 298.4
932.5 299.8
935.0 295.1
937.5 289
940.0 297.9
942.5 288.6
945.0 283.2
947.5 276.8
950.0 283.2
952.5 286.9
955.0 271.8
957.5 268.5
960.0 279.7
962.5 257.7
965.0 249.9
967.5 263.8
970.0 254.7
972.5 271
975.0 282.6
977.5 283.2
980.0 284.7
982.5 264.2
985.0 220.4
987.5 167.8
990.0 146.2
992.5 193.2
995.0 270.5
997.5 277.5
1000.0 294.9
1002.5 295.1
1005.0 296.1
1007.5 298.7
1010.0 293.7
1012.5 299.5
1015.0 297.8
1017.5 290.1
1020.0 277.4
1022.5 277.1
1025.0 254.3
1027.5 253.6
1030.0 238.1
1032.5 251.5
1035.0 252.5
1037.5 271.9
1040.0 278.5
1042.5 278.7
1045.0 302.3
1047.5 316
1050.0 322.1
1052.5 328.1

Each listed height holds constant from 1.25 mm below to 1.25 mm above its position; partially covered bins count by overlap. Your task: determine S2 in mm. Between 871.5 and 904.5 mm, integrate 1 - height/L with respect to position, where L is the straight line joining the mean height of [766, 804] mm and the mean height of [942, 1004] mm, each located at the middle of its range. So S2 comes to 0.7 mm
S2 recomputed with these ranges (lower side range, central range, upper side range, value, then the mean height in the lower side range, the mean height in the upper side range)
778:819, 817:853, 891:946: 2.9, 308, 298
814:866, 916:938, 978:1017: -2.5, 273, 261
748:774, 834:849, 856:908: 0.4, 326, 265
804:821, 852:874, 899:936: 4.9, 288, 297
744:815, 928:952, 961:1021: -1.1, 318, 264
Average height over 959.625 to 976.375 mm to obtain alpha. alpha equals 265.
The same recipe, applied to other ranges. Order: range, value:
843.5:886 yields 255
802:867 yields 276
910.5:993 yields 272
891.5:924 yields 302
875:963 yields 291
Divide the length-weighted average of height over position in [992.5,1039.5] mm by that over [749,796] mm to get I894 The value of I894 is 0.8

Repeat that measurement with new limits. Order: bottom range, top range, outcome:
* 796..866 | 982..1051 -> 0.95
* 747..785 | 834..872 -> 0.78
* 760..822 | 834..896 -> 0.84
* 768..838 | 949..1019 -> 0.88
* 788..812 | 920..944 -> 0.97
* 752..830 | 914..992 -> 0.87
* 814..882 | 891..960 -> 1.12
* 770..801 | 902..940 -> 0.93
